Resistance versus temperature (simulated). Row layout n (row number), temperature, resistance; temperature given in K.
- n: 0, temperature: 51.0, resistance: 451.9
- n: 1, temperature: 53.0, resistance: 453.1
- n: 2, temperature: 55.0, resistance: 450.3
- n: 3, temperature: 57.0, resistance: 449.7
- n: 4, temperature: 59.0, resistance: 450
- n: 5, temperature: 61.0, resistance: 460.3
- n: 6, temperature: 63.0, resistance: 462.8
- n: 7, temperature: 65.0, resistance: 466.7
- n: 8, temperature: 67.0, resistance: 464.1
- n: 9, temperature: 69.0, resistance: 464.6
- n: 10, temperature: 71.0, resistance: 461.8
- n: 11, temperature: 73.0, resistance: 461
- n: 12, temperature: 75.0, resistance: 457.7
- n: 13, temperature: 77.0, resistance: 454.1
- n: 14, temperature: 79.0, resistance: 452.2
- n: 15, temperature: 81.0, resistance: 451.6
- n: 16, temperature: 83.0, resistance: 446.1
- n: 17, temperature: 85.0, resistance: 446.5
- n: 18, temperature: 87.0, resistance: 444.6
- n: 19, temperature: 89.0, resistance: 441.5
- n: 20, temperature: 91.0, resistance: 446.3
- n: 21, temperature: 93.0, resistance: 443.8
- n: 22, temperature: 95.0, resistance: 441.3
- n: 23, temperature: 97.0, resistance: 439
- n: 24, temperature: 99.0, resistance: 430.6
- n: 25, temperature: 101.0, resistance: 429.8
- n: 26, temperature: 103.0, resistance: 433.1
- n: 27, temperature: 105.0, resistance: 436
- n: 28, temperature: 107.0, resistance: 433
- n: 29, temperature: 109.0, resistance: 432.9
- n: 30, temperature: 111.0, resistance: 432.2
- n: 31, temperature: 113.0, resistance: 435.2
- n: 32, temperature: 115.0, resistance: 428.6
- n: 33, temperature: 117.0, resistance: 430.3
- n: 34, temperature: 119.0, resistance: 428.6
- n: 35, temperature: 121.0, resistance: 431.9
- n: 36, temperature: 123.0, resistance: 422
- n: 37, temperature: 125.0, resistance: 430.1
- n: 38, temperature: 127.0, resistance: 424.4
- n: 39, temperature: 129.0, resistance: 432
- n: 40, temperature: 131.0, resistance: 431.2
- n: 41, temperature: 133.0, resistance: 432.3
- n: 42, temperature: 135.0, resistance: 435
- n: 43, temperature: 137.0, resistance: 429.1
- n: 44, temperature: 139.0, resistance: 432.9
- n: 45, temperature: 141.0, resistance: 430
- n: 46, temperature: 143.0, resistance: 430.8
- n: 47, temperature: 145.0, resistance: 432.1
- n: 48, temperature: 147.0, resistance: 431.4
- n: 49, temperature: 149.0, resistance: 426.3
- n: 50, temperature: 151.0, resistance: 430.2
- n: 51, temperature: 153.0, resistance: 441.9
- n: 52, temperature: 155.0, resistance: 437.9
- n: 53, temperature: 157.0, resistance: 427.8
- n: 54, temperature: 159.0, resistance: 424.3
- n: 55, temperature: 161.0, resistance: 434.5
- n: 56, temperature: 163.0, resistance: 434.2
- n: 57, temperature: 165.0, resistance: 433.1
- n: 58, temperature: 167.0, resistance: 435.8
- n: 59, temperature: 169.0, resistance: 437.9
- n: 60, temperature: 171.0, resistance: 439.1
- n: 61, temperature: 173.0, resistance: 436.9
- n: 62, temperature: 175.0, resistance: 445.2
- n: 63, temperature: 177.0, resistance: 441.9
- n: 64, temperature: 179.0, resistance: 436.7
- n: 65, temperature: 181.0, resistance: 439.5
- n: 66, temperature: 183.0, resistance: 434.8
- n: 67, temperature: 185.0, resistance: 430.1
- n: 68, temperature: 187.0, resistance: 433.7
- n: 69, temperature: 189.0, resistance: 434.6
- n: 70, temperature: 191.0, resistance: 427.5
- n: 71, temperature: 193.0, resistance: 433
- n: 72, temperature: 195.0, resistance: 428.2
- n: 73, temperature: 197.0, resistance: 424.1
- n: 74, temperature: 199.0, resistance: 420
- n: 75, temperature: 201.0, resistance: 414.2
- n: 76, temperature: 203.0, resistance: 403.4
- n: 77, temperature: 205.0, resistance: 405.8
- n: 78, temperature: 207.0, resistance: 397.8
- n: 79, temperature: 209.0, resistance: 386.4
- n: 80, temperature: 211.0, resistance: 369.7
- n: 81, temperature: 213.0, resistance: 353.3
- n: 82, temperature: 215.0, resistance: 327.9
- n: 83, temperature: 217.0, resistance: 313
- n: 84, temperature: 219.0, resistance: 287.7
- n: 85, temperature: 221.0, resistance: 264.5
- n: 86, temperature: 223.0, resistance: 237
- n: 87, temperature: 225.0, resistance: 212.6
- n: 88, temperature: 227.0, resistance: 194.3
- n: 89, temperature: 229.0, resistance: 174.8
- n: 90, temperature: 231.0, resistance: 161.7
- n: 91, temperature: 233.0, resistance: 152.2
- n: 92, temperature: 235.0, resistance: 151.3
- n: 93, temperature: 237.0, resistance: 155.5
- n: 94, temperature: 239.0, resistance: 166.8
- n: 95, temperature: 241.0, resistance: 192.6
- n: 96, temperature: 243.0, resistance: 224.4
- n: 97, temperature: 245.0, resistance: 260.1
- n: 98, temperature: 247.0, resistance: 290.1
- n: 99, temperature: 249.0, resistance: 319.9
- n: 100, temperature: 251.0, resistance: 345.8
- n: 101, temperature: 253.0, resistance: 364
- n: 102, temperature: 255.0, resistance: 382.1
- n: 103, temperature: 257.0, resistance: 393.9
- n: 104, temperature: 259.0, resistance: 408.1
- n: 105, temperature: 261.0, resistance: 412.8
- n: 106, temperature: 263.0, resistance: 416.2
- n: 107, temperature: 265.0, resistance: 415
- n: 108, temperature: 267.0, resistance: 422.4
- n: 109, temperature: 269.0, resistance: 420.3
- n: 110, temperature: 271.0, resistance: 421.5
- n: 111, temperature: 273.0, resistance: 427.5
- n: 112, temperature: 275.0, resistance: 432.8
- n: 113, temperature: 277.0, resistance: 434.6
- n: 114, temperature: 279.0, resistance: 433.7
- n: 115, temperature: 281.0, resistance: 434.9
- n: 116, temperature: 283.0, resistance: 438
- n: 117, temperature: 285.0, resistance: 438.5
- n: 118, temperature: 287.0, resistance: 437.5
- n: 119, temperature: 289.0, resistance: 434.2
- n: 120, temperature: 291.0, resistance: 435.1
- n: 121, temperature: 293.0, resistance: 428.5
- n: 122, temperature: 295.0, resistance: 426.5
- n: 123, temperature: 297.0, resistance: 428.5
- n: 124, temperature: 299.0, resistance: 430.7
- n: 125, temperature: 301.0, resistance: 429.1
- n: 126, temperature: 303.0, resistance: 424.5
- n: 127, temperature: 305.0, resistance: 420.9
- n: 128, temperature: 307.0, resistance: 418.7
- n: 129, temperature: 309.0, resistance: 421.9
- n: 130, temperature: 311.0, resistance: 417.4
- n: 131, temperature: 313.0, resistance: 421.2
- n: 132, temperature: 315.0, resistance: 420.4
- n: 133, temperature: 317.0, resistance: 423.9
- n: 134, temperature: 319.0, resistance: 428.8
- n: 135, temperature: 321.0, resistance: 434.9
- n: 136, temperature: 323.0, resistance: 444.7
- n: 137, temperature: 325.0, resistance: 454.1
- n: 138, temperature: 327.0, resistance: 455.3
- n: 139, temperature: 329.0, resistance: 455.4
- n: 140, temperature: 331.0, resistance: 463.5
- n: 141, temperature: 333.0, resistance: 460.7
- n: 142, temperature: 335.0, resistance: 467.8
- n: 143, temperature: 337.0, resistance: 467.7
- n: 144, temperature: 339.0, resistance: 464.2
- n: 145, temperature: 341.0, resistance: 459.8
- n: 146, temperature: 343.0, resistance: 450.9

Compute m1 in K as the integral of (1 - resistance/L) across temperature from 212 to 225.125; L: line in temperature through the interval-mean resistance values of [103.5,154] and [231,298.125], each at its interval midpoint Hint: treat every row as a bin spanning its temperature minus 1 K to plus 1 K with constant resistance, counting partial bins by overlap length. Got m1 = 3.21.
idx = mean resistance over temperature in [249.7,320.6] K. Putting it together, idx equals 419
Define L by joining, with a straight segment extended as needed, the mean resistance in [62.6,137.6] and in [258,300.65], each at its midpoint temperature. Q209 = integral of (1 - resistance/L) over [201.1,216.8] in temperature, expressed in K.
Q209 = 2.0 K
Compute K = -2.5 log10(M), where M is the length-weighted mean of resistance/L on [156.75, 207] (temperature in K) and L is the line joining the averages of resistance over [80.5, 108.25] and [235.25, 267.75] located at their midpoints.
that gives -0.156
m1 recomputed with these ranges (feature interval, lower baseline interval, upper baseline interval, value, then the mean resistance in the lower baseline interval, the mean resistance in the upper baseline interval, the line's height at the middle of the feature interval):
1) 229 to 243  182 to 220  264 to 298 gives 8.3 K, 396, 430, 411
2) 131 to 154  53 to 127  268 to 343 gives 0.5 K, 444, 437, 442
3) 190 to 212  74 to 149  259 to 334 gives 1.2 K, 436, 431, 434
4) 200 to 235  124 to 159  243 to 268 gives 8.5 K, 431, 363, 386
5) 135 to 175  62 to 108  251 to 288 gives 0.3 K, 448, 417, 436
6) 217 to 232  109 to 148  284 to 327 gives 7.1 K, 431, 430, 430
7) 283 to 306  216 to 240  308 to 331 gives -3.6 K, 206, 436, 373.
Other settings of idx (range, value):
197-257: 291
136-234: 386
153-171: 434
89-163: 433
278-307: 431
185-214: 410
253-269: 405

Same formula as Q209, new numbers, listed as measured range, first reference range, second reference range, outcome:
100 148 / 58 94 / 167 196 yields 1.6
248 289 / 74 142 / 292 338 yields 2.5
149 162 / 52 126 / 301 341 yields 0.3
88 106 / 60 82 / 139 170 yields 0.5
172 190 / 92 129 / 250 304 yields -0.4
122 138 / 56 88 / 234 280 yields -0.3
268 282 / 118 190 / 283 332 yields 0.1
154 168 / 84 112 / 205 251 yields -3.2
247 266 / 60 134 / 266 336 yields 2.5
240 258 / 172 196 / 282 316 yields 5.1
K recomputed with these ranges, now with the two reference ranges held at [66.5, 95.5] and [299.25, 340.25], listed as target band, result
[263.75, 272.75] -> 0.06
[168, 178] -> 0.02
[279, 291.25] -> 0.01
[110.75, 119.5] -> 0.05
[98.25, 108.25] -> 0.04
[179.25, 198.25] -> 0.04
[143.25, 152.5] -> 0.04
